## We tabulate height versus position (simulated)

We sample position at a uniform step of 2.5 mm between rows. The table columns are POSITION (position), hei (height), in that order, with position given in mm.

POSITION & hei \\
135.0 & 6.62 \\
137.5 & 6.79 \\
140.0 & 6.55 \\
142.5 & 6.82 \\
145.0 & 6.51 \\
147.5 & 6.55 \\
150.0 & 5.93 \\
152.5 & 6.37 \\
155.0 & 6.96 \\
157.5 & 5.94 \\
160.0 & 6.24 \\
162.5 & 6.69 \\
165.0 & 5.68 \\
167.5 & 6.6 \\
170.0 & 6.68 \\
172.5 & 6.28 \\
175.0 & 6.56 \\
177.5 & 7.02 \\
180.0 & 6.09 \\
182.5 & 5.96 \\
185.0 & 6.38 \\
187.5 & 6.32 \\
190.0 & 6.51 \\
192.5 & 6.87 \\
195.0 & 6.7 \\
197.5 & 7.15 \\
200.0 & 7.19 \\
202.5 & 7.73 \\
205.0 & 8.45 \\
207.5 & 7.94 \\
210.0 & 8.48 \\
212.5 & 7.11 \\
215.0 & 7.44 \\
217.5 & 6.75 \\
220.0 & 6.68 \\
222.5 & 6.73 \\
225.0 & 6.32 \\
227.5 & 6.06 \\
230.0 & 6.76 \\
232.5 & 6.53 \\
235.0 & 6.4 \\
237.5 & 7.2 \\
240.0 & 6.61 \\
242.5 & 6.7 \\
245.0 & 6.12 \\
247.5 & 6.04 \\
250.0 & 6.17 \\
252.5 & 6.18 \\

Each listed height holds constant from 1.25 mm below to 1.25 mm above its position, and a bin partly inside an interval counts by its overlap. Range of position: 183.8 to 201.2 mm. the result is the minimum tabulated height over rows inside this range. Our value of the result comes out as 6.32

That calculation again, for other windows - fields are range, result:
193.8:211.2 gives 6.7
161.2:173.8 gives 5.68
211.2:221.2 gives 6.68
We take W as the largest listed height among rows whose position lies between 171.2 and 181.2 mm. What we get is 7.02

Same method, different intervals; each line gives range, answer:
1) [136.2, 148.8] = 6.82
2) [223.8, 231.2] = 6.76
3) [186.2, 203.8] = 7.73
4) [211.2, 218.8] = 7.44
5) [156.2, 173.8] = 6.69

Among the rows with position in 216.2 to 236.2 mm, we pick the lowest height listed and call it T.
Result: 6.06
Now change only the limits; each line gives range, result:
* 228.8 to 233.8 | 6.53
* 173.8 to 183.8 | 5.96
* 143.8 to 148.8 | 6.51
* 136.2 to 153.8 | 5.93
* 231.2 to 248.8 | 6.04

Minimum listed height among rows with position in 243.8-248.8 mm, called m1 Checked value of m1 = 6.04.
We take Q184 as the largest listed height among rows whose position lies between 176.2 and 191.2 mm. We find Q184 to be 7.02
